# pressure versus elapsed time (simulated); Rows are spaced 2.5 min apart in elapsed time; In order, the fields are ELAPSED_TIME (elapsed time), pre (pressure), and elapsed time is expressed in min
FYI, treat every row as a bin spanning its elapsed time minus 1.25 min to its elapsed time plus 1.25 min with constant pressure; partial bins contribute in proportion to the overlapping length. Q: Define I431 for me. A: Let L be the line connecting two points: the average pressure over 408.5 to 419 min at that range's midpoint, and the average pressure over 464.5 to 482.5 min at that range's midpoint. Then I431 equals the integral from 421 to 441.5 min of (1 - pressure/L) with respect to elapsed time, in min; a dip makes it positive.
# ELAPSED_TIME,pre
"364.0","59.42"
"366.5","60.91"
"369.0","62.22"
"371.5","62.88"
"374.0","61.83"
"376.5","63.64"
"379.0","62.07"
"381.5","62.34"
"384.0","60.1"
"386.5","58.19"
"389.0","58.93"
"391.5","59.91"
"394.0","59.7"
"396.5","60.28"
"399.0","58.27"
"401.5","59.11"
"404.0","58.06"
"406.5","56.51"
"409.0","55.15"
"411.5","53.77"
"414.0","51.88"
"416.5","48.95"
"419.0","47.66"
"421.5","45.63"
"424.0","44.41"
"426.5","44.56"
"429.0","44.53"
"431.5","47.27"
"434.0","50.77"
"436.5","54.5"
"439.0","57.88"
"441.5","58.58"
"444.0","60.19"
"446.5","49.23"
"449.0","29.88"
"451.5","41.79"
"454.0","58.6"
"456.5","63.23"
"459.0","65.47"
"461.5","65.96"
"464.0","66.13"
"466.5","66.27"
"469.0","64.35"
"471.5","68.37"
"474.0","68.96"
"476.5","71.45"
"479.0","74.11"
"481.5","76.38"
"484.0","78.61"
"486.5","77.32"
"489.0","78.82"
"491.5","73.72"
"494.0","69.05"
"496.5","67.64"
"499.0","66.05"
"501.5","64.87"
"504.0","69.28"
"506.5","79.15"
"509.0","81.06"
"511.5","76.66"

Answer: 2.76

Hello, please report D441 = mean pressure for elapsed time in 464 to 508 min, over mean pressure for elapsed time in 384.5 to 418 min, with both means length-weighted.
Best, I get 1.26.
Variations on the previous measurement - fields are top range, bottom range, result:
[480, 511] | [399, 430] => 1.44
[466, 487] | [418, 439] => 1.49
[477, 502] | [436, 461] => 1.34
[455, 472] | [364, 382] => 1.05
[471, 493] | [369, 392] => 1.21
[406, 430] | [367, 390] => 0.80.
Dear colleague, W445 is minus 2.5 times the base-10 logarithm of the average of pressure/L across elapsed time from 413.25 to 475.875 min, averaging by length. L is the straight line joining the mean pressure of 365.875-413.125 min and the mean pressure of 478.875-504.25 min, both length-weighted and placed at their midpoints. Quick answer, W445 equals 0.21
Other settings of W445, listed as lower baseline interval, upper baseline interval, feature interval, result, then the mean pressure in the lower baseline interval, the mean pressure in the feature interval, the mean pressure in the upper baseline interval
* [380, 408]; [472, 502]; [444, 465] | 0.224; 59.2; 55.2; 72.3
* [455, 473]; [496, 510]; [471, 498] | -0.070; 65.6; 73.2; 71.4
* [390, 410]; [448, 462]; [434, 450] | 0.062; 58.4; 52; 54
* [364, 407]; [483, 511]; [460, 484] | 0.013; 60.3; 69.6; 73.3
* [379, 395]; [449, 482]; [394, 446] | 0.163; 60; 53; 63.9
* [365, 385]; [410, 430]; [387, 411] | -0.075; 62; 58.3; 47.8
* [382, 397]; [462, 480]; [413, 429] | 0.320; 59.6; 46.9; 68.3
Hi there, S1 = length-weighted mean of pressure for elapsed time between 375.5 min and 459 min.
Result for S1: 54.2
